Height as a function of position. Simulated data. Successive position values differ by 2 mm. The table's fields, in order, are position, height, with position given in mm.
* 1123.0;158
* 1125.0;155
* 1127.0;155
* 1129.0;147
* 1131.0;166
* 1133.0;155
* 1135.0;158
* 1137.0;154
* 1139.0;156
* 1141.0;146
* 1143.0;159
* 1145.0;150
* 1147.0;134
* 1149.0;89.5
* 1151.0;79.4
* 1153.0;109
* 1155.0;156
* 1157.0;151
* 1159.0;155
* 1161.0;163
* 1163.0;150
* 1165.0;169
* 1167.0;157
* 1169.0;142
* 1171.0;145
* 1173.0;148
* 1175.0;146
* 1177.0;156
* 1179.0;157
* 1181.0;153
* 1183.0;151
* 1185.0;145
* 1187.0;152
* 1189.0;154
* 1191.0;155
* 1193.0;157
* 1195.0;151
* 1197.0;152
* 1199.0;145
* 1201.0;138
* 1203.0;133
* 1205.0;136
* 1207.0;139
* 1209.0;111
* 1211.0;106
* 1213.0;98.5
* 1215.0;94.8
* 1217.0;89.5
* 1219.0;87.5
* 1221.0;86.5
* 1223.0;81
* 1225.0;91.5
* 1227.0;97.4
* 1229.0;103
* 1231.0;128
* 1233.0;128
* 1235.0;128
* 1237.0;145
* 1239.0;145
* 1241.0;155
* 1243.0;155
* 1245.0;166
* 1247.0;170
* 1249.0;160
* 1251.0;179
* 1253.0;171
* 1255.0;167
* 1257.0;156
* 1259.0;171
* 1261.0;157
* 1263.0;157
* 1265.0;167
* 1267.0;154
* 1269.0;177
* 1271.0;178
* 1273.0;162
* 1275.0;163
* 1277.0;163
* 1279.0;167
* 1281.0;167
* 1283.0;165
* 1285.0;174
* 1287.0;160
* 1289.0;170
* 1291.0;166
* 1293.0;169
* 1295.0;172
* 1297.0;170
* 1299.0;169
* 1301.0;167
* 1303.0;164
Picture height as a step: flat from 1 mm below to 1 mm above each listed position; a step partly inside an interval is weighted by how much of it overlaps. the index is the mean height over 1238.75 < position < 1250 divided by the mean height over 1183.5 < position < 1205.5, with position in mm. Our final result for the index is 1.08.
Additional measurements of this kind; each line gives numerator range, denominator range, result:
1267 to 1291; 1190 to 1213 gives 1.22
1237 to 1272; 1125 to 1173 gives 1.12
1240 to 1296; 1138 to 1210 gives 1.15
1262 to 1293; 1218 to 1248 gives 1.33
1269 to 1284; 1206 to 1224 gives 1.68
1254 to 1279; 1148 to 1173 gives 1.18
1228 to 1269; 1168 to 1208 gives 1.04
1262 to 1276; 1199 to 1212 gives 1.29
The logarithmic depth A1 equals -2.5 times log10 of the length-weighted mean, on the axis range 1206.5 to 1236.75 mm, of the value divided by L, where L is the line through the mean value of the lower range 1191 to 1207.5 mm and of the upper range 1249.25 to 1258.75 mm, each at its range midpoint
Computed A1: 0.42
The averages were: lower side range 145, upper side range 168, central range 105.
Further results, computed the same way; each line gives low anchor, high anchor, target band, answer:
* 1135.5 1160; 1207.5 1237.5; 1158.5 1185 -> -0.20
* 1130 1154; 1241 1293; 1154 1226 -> 0.09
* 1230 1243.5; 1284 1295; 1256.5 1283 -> -0.05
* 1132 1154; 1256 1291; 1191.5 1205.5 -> 0.02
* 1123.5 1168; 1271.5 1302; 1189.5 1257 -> 0.19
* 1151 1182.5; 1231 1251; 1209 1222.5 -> 0.50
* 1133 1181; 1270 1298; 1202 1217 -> 0.32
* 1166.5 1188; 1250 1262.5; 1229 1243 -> 0.19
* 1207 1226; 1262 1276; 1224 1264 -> -0.10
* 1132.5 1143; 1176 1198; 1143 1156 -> 0.25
